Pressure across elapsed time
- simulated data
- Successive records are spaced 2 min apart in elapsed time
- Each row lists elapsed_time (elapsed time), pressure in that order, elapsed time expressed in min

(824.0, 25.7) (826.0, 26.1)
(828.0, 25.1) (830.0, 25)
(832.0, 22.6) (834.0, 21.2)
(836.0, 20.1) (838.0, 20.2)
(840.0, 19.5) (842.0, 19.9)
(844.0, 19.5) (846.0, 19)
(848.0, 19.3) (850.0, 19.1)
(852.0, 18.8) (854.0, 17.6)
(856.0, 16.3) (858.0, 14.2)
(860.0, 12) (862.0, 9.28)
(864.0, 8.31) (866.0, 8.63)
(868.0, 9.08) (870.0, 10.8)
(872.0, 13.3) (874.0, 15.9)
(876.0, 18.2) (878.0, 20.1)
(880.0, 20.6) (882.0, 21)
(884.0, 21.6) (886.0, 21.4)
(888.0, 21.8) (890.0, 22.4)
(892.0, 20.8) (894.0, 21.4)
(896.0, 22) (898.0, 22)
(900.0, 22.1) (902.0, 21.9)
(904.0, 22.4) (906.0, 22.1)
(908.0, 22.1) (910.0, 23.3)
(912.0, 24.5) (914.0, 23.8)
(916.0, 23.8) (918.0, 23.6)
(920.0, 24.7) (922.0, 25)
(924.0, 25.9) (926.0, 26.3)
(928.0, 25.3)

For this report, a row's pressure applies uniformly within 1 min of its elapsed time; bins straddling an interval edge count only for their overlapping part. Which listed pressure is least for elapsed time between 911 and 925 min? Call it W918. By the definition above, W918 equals 23.6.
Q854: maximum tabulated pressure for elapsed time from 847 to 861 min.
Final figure 19.3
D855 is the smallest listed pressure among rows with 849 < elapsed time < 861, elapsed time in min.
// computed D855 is 12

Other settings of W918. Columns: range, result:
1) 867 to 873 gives 9.08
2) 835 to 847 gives 19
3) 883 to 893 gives 20.8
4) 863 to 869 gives 8.31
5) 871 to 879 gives 13.3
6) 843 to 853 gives 18.8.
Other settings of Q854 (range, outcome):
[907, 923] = 25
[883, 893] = 22.4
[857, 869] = 14.2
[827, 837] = 25.1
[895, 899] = 22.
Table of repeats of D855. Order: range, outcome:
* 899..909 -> 21.9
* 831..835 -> 21.2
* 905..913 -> 22.1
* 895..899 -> 22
